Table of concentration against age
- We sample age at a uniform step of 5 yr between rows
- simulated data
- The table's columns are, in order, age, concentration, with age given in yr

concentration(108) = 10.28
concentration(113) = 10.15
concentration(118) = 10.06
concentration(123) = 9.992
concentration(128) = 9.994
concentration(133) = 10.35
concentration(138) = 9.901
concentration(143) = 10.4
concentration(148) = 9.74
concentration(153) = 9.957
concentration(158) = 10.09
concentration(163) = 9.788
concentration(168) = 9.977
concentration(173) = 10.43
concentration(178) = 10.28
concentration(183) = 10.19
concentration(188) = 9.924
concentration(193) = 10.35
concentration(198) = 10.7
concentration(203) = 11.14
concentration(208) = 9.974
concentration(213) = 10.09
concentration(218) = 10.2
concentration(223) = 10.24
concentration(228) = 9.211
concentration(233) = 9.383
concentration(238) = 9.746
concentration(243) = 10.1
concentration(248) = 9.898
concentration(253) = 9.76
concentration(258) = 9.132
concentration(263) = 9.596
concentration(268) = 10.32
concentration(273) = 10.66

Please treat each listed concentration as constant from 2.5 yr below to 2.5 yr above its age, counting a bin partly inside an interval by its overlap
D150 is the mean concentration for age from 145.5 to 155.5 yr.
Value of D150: 9.85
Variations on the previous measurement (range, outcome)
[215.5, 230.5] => 9.88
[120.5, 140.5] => 10.1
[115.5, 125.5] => 10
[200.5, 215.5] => 10.4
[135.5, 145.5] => 10.2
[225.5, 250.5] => 9.67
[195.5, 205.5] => 10.9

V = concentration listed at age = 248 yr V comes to 9.898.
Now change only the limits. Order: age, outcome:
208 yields 9.974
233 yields 9.383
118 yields 10.06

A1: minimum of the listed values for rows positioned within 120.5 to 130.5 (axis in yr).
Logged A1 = 9.992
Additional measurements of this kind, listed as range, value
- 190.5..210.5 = 9.974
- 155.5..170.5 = 9.788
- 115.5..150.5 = 9.74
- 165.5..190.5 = 9.924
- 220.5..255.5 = 9.211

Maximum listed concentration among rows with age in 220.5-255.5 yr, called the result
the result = 10.24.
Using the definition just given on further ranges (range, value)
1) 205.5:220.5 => 10.2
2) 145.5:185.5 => 10.43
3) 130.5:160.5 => 10.4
